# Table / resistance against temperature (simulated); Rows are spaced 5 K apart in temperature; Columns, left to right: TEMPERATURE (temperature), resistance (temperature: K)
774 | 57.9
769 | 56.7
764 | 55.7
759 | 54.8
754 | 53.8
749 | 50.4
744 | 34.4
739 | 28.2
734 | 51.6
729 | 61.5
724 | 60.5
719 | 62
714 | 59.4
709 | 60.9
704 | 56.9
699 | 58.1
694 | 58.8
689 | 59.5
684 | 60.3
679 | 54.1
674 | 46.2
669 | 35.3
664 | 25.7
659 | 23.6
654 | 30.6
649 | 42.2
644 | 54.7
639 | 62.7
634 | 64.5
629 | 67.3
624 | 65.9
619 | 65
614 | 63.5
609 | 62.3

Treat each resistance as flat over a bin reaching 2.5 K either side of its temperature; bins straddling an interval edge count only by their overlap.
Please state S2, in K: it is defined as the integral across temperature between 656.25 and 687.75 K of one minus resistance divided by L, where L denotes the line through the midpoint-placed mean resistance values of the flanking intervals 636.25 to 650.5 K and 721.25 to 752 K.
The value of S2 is 6.4 K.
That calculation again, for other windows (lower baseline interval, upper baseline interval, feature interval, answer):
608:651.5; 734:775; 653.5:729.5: 4.58 K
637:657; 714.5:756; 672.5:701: -4.73 K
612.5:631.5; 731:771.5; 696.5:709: -0.78 K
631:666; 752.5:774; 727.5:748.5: 3.67 K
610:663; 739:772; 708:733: -4.82 K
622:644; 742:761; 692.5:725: -3.28 K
